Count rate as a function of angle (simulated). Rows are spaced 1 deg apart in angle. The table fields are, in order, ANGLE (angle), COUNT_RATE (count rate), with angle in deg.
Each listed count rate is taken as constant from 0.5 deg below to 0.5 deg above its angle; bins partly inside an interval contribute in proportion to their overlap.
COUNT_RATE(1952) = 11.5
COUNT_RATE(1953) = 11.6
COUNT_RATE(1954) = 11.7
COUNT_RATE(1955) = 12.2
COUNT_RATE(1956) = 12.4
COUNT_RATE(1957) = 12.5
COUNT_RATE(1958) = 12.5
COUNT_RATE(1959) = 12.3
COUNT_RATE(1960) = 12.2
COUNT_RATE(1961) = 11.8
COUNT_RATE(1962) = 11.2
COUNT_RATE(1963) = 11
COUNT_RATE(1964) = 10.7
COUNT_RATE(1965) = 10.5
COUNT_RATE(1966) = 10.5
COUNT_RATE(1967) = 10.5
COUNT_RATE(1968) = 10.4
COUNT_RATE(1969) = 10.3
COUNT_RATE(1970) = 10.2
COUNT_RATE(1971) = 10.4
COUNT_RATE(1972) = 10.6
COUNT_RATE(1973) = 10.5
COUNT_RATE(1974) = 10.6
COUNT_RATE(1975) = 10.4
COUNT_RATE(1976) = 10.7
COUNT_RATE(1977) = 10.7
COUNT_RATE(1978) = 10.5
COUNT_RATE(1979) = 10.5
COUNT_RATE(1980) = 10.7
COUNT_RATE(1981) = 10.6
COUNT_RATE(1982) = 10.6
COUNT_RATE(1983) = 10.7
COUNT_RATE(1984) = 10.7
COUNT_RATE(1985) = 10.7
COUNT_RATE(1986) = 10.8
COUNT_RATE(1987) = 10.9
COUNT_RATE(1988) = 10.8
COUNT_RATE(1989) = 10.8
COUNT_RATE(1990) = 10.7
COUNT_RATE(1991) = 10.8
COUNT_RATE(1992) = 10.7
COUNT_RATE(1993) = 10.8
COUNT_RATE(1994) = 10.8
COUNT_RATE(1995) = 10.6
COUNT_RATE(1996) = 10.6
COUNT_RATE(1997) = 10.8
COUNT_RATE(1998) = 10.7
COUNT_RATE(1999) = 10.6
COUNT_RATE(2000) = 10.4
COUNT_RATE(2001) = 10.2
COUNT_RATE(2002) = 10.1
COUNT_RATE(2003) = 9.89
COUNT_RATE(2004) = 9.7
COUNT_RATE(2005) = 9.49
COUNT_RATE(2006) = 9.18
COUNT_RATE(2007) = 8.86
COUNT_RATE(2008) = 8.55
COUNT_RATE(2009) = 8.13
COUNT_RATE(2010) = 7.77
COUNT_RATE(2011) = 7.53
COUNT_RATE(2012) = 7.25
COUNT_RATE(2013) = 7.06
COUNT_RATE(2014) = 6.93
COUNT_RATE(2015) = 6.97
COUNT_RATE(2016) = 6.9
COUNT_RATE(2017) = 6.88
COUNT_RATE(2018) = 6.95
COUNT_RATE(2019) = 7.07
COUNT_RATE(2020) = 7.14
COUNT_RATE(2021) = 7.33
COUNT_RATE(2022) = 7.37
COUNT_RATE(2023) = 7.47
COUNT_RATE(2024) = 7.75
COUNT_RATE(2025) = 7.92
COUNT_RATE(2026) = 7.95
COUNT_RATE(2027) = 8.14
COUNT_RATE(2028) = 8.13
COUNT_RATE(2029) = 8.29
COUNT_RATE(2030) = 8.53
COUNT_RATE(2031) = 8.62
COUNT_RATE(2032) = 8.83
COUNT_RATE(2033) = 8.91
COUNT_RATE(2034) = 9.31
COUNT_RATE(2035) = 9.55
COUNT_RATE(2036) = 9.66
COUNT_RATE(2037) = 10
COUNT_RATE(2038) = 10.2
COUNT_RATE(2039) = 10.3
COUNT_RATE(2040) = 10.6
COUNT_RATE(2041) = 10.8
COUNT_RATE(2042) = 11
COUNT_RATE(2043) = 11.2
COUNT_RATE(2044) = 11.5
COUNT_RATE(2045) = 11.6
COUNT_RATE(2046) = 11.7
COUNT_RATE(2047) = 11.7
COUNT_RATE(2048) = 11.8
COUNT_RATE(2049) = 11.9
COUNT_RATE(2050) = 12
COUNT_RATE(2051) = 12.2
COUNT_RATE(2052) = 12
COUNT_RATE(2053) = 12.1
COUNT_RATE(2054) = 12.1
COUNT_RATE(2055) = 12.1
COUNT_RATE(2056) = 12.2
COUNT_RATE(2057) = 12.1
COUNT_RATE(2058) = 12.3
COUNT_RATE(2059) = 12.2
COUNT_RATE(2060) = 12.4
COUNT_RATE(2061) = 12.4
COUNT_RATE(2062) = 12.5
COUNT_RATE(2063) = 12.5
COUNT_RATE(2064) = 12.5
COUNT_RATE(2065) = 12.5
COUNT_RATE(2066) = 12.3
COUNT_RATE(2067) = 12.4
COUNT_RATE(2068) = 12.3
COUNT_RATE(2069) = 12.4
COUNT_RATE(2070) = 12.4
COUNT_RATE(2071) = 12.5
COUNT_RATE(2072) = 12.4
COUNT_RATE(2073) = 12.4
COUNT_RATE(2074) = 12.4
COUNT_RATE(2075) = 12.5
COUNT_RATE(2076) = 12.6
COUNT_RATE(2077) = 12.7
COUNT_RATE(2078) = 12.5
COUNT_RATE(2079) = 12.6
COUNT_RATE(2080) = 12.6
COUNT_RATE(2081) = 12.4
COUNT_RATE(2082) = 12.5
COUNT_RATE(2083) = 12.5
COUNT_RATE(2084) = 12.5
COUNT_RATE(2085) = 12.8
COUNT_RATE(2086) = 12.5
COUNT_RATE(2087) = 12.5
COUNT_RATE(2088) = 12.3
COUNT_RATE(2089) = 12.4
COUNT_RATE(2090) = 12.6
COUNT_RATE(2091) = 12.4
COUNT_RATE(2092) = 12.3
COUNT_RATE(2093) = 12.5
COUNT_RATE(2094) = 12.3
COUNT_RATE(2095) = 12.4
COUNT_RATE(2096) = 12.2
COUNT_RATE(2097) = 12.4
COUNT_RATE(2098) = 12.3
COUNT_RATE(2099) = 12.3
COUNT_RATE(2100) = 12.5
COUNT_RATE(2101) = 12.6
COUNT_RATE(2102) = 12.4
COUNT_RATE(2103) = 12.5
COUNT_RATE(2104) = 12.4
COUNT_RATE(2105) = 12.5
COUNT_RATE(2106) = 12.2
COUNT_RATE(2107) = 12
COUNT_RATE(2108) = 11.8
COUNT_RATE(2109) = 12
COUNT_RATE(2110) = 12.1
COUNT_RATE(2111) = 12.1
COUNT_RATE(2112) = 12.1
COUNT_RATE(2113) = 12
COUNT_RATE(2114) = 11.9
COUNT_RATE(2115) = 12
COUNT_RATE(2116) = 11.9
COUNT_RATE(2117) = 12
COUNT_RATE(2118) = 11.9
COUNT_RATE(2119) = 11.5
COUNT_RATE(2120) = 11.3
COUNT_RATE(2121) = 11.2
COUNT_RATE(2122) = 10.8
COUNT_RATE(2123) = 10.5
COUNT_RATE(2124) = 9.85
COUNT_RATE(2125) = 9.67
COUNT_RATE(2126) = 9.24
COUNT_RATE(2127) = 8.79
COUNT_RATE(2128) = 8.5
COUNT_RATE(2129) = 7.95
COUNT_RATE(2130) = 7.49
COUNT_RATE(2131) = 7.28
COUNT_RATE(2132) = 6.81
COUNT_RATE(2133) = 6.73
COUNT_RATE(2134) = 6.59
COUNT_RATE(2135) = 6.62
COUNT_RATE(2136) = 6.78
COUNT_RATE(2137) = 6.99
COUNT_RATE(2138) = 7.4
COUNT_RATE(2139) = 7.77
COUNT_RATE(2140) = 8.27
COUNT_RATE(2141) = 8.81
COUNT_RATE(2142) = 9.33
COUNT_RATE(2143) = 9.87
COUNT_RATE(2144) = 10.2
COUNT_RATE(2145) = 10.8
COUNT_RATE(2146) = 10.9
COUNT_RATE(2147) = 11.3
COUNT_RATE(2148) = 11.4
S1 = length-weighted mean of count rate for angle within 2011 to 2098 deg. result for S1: 10.9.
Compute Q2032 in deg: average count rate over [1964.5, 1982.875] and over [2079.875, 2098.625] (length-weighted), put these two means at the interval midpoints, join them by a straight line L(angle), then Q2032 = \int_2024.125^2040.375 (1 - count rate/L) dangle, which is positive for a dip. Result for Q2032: 3.5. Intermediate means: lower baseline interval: 10.5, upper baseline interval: 12.4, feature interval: 9.02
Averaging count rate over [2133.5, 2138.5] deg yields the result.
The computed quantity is 6.88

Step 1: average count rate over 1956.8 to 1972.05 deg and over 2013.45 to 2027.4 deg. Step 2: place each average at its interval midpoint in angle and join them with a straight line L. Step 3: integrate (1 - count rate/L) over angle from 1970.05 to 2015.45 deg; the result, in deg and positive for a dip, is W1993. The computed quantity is -3.7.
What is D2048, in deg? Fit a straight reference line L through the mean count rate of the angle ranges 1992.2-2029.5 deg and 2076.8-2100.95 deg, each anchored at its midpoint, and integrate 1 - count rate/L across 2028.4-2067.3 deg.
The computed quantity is -2.7 deg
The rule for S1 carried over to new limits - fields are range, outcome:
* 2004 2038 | 8.13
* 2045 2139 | 11.5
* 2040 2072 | 12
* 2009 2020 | 7.18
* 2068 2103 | 12.5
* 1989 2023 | 8.94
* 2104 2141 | 9.92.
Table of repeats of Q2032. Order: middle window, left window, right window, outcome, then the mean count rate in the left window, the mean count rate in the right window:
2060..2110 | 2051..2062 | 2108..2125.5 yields -2.4 deg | 12.2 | 11.5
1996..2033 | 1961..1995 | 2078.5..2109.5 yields 9.2 deg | 10.7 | 12.4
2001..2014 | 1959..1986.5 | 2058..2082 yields 3.1 deg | 10.7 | 12.5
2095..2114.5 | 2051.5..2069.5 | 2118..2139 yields -4.5 deg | 12.3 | 8.66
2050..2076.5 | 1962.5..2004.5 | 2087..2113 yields -1.3 deg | 10.6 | 12.3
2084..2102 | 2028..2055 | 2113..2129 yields -3.0 deg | 10.6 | 10.7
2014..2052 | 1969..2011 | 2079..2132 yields 5.2 deg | 10.3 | 11.6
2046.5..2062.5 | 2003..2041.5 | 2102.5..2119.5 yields -4.0 deg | 8.39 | 12.1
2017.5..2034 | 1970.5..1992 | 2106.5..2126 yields 4.5 deg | 10.7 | 11.4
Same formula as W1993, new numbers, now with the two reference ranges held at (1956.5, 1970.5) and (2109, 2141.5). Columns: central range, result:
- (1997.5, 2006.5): 0.6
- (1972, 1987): 0.5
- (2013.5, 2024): 3.5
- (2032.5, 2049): -0.4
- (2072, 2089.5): -4.4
